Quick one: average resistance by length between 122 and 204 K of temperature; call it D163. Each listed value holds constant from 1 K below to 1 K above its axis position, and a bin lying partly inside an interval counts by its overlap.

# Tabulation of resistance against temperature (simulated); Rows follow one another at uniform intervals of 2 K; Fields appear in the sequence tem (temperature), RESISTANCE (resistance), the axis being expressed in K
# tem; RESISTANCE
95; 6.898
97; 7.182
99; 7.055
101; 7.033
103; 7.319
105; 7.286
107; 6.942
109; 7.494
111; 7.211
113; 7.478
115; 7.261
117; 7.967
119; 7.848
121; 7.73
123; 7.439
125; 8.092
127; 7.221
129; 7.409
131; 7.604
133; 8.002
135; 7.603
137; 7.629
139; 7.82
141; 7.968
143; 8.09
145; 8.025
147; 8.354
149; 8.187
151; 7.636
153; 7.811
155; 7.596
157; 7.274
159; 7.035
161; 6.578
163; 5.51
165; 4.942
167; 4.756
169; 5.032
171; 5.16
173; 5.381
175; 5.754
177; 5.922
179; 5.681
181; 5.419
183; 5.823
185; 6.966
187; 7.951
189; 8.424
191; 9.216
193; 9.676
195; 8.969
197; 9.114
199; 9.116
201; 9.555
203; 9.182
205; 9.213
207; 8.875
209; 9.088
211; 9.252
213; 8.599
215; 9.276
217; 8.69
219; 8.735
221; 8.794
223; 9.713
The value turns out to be 7.34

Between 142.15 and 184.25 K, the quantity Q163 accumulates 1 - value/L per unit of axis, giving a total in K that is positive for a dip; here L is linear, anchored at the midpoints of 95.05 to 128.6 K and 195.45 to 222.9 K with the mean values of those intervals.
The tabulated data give 9.0 K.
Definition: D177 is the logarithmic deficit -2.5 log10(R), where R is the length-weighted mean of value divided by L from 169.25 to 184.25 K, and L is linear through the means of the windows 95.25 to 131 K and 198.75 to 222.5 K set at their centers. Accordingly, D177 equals 0.453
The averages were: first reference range 7.4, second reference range 9.04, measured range 5.59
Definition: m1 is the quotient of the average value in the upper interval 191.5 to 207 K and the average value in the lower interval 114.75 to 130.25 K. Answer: 1.21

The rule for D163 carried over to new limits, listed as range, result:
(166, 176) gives 5.22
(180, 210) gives 8.44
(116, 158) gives 7.78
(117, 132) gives 7.64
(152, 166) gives 6.68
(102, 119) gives 7.4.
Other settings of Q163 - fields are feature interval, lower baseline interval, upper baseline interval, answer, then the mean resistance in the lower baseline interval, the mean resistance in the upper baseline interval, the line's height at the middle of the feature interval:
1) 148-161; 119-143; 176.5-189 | -0.7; 7.71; 6.48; 7.15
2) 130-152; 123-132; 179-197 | -0.8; 7.57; 7.76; 7.61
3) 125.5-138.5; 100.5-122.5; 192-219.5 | 0.3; 7.42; 9.1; 7.79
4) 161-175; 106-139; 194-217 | 5.2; 7.57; 9.09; 8.4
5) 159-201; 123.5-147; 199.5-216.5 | 8.8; 7.79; 9.12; 8.6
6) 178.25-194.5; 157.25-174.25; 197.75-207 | 0.5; 5.63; 9.22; 7.65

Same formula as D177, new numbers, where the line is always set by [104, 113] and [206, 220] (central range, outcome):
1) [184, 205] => -0.02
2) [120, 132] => -0.01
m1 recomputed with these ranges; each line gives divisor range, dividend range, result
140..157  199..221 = 1.14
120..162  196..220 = 1.18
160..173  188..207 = 1.72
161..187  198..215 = 1.61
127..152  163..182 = 0.68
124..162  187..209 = 1.18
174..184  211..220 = 1.55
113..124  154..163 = 0.91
